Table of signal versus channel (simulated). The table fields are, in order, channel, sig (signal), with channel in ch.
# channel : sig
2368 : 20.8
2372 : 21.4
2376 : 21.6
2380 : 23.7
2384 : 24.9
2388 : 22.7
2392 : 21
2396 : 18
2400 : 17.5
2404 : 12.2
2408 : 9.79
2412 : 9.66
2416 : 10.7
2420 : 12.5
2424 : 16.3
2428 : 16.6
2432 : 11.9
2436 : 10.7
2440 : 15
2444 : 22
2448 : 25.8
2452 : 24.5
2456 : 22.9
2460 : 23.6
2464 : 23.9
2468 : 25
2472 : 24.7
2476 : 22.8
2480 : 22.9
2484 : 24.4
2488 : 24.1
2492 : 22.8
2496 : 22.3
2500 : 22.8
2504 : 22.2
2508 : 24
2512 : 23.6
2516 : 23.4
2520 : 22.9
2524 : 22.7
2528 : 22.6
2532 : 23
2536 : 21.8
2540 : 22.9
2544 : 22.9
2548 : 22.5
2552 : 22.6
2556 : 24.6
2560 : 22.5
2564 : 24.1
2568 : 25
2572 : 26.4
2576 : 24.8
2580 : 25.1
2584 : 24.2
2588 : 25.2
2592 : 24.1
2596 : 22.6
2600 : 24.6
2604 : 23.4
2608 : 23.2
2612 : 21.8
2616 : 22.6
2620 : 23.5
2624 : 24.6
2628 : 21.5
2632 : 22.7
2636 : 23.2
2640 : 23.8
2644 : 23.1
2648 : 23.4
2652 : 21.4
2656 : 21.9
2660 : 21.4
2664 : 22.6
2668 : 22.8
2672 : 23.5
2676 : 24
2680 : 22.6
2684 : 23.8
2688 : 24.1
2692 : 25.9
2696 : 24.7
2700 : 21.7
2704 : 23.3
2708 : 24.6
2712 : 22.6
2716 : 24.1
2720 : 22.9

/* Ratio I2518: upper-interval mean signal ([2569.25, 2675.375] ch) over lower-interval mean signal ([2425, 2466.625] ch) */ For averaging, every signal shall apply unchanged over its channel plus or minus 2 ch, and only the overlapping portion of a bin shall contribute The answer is 1.2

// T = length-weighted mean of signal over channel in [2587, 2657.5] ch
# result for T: 23.1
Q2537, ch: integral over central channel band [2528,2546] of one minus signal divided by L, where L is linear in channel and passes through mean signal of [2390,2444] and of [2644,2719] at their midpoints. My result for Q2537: -4.22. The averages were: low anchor 14.3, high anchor 23.2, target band 22.6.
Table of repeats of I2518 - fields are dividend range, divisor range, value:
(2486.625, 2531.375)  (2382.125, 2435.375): 1.48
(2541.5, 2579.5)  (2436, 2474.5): 1.07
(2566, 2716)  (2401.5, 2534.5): 1.17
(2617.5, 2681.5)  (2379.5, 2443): 1.45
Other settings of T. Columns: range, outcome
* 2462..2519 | 23.5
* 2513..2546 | 22.8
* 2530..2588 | 23.8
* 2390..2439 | 13.9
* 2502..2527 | 23.1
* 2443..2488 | 23.9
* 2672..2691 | 23.7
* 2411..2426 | 12.5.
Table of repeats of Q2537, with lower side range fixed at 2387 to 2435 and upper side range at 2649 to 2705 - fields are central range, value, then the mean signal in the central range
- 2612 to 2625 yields -1.19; 23.2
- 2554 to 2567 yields -2.96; 23.8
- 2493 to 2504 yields -3.20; 22.5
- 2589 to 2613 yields -3.17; 23.4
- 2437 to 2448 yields -2.41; 19.1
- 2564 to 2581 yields -4.64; 25.2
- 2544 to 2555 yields -2.16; 22.8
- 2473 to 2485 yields -4.69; 23.4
